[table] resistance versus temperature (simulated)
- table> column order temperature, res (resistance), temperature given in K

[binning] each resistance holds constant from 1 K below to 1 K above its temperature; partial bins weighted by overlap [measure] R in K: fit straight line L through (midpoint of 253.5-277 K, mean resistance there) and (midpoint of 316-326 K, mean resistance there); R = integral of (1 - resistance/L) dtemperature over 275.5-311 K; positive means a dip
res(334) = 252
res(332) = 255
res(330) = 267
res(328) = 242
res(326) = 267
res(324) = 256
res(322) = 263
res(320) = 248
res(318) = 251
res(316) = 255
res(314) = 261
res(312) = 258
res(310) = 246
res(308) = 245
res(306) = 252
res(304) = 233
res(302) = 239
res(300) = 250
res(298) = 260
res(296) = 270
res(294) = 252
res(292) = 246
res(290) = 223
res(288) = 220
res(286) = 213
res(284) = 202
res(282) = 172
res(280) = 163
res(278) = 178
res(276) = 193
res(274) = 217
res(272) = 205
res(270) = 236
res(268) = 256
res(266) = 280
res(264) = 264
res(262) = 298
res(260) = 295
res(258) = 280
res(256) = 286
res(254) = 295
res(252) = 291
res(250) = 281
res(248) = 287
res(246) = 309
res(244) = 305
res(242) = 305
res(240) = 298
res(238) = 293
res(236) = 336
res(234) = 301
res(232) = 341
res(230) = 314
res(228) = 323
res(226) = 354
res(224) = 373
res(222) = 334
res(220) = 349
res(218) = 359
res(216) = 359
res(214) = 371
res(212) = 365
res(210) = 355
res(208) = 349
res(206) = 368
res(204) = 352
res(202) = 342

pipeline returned 4.28 K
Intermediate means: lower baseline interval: 258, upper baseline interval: 256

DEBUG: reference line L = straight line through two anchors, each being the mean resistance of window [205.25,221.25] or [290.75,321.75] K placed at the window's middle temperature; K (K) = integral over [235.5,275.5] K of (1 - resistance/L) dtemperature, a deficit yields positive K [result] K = 4.06 K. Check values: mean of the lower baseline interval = 359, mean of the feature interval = 279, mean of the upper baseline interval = 251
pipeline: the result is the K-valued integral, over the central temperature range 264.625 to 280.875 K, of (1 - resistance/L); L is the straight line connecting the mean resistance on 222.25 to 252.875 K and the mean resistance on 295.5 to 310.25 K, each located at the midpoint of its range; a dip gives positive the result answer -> 3.62 K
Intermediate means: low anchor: 315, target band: 218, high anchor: 249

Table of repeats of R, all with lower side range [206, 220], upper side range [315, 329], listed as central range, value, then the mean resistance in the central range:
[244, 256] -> 1.1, 293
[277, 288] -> 3.9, 189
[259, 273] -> 2.1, 262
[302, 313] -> 0.9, 246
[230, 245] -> 1.1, 311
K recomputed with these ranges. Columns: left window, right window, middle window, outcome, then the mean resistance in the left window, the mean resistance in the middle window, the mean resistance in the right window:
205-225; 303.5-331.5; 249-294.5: 9.10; 358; 241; 254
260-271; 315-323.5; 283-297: 1.61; 269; 232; 254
